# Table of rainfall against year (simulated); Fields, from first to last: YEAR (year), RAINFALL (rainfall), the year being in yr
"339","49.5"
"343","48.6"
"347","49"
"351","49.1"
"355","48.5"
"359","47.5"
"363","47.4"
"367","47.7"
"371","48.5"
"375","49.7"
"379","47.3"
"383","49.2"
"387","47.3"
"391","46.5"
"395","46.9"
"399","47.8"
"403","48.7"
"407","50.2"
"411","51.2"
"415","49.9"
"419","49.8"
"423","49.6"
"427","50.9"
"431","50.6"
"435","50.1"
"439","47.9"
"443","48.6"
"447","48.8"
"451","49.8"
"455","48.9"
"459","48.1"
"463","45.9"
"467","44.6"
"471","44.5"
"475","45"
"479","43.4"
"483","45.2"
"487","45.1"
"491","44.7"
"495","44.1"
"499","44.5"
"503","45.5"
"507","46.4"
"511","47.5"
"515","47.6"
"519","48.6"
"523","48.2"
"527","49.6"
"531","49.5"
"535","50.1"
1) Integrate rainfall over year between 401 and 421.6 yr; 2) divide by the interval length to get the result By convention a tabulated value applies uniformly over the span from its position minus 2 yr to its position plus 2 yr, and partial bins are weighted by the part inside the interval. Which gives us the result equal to 49.9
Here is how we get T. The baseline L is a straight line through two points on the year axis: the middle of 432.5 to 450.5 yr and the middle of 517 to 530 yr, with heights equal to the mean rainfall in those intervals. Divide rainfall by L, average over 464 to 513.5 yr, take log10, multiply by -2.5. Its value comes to 0.09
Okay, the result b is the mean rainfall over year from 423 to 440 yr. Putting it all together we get 50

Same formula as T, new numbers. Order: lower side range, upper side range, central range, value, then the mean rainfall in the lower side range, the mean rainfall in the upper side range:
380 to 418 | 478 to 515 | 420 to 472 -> -0.03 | 48.6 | 45.3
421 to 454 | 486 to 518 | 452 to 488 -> 0.04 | 49.5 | 45.8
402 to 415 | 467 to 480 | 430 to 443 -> -0.04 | 50.1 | 44.4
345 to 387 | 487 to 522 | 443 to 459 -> -0.05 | 48.3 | 46.1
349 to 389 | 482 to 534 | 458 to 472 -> 0.04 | 48.2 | 46.7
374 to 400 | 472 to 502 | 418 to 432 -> -0.08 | 47.7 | 44.6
